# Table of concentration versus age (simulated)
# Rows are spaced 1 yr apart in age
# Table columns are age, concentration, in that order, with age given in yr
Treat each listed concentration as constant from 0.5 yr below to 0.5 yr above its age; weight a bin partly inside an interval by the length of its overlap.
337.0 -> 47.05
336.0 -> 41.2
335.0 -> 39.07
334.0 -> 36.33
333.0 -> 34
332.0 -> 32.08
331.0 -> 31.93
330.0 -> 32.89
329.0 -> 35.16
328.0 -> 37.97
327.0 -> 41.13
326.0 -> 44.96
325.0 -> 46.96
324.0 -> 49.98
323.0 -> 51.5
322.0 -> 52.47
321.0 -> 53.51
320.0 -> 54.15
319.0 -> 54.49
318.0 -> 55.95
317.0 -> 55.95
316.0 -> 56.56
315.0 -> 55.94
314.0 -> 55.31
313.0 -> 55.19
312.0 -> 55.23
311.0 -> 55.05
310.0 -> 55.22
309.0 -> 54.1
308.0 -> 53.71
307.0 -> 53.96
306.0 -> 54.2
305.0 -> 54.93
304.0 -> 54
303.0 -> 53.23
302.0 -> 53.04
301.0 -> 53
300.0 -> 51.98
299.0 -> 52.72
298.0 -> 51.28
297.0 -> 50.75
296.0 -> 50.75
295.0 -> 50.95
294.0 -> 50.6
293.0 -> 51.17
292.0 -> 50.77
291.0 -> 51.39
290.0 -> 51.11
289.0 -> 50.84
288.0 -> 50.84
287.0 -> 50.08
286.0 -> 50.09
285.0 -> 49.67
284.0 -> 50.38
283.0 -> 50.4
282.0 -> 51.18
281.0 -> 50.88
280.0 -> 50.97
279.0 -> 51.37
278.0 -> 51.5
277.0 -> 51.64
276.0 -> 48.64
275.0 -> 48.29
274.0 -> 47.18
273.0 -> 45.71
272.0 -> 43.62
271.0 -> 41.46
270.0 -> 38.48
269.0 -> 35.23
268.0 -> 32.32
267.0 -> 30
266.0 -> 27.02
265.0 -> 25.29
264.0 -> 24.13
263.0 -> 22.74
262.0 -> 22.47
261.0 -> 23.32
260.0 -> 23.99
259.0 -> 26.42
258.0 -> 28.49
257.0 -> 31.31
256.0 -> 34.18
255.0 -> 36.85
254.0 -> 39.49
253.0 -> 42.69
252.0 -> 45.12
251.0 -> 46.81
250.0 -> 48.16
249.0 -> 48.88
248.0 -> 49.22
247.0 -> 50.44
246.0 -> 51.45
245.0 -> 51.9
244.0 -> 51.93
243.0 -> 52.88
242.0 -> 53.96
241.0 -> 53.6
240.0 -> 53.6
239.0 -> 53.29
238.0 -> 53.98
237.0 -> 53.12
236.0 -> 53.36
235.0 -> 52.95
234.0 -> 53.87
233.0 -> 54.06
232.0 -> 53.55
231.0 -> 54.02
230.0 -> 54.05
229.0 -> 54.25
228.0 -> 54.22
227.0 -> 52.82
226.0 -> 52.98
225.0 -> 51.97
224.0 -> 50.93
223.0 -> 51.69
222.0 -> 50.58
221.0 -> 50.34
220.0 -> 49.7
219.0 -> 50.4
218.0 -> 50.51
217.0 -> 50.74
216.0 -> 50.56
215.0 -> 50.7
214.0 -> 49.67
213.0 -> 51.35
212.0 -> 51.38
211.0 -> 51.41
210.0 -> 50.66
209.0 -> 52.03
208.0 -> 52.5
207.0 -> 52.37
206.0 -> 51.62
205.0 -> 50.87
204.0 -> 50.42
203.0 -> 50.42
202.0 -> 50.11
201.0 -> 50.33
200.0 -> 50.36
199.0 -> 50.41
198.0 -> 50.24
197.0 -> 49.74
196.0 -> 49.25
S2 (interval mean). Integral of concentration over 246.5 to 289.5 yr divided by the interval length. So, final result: 41.1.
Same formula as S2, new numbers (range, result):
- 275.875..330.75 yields 51.1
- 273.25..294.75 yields 50.4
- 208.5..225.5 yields 50.9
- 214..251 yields 52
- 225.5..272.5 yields 43.4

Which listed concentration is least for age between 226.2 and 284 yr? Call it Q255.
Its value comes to 22.47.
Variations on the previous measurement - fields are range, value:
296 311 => 50.75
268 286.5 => 32.32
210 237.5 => 49.67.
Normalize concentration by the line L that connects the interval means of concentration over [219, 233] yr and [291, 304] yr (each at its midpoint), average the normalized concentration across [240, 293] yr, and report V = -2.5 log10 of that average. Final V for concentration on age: 0.202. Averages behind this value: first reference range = 52.4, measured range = 43.2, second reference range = 51.8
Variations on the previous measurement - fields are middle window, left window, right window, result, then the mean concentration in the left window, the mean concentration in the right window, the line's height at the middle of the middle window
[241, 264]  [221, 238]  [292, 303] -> 0.29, 53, 51.7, 52.5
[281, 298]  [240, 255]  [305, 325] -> 0.03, 48.8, 54.2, 52.1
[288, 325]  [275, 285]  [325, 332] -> -0.22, 50.6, 37.7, 43.5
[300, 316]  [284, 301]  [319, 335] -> -0.15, 51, 42.6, 47.2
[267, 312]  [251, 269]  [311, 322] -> -0.15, 30.9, 55.1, 43.5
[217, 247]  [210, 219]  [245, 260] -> -0.14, 50.8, 41.2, 46.3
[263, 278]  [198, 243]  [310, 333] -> 0.29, 51.9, 48.2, 50.1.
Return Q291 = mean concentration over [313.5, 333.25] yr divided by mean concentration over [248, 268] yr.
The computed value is 1.4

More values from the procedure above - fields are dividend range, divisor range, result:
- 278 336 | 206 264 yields 1.05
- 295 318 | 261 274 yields 1.65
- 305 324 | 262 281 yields 1.38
